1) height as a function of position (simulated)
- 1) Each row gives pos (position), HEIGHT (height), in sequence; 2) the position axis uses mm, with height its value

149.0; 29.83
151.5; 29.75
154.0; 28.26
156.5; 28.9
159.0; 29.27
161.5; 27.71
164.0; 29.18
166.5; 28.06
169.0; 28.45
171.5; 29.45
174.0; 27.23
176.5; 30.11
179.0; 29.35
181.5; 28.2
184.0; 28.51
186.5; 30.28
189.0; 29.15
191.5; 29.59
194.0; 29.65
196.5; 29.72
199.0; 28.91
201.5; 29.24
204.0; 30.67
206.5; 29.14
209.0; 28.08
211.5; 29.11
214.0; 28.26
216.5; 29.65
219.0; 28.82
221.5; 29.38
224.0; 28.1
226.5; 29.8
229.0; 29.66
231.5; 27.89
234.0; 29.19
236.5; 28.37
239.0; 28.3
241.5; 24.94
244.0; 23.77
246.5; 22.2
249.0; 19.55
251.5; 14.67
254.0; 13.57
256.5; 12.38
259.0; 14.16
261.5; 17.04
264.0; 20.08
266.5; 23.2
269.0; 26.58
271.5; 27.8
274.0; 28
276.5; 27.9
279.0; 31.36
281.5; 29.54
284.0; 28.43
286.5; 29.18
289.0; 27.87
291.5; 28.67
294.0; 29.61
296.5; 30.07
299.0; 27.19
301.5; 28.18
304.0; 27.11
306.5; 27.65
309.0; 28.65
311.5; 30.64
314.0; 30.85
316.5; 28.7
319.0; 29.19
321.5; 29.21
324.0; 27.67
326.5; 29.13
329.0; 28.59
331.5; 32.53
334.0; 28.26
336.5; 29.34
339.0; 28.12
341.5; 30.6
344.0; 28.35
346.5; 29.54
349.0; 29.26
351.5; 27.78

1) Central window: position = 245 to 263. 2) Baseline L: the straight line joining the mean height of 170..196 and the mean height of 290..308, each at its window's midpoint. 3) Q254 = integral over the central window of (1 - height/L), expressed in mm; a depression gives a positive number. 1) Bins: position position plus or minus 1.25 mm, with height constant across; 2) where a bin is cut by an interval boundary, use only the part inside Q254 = 7.7 mm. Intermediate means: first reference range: 29.2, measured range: 16.4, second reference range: 28.4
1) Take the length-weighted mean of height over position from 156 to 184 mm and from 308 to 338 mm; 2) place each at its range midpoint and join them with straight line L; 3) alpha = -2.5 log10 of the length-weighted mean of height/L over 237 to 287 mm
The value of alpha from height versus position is 0.25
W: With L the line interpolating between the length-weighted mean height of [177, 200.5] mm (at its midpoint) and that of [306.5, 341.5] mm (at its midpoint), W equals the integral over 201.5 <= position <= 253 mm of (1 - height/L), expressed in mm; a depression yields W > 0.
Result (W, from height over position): 4.08 mm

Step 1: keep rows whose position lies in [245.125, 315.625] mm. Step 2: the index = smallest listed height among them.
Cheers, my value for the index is 12.38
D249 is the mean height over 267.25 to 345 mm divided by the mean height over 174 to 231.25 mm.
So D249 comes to 1.0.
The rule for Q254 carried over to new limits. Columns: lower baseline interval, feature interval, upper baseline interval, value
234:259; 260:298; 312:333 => -3.47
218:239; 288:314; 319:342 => 0.39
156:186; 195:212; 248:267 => -3.62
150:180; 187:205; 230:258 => -2.30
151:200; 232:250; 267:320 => 2.13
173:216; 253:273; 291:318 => 6.51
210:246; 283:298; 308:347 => -0.04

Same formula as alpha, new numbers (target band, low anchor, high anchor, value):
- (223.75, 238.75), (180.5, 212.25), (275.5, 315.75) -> 0.01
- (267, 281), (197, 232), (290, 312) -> 0.02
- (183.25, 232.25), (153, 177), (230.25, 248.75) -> -0.08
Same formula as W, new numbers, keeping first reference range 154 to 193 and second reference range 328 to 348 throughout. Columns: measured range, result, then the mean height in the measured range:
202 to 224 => -0.05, 29.1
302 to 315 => 0.19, 28.9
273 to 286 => 0.07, 29.1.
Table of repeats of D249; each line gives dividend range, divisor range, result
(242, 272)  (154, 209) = 0.67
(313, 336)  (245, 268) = 1.67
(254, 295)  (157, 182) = 0.86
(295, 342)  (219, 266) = 1.26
